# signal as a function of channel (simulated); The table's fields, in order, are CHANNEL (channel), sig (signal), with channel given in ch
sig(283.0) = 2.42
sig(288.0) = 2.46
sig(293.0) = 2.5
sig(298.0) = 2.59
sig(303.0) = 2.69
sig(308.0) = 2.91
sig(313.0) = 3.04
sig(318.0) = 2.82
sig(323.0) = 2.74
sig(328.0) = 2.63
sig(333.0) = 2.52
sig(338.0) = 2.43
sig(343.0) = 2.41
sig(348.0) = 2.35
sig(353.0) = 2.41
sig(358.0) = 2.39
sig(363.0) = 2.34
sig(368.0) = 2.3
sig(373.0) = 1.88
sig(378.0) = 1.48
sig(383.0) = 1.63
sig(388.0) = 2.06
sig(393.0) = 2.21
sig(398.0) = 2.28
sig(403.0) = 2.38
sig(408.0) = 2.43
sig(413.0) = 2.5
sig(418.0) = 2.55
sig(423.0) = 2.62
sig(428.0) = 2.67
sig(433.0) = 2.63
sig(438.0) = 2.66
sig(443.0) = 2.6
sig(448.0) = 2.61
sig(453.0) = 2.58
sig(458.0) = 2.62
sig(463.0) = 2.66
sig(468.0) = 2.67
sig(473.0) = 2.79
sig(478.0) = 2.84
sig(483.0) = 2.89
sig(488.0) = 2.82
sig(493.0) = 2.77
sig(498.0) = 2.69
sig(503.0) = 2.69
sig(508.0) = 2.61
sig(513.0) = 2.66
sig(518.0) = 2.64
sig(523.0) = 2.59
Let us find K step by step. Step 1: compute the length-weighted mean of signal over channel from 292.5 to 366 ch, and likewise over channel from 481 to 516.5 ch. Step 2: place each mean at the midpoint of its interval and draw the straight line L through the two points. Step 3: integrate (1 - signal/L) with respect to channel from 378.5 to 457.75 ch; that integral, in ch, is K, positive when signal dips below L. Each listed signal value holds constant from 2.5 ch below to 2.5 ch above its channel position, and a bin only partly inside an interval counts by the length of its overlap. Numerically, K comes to 7.53 ch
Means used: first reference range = 2.59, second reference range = 2.73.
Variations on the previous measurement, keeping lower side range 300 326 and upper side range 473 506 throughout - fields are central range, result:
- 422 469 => 2.7 ch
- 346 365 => 3.0 ch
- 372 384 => 5.0 ch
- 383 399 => 4.1 ch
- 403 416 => 1.6 ch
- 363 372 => 1.8 ch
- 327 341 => 1.6 ch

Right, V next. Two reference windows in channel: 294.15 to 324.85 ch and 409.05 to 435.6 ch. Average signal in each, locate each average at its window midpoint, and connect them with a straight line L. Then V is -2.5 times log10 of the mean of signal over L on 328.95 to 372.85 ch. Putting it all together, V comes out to 0.14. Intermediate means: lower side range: 2.79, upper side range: 2.59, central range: 2.37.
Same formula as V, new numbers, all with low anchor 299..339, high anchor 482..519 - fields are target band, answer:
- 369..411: 0.304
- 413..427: 0.059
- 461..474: 0.008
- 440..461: 0.047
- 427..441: 0.029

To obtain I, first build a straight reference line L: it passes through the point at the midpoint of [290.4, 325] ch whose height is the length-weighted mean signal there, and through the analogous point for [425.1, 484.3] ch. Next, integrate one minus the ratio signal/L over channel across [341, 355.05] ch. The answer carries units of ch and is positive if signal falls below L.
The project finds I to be 1.8 ch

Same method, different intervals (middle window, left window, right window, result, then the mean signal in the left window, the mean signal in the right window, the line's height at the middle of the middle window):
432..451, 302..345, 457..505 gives 0.77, 2.69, 2.75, 2.73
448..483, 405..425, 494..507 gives -1.08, 2.52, 2.69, 2.62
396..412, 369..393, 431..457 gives -1.90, 1.84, 2.62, 2.13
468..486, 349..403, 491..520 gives -1.85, 2.12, 2.68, 2.55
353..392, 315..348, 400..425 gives 7.55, 2.58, 2.49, 2.53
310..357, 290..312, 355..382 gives -3.95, 2.69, 2.06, 2.39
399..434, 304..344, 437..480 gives 1.99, 2.7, 2.67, 2.68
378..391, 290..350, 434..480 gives 4.23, 2.64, 2.67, 2.65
